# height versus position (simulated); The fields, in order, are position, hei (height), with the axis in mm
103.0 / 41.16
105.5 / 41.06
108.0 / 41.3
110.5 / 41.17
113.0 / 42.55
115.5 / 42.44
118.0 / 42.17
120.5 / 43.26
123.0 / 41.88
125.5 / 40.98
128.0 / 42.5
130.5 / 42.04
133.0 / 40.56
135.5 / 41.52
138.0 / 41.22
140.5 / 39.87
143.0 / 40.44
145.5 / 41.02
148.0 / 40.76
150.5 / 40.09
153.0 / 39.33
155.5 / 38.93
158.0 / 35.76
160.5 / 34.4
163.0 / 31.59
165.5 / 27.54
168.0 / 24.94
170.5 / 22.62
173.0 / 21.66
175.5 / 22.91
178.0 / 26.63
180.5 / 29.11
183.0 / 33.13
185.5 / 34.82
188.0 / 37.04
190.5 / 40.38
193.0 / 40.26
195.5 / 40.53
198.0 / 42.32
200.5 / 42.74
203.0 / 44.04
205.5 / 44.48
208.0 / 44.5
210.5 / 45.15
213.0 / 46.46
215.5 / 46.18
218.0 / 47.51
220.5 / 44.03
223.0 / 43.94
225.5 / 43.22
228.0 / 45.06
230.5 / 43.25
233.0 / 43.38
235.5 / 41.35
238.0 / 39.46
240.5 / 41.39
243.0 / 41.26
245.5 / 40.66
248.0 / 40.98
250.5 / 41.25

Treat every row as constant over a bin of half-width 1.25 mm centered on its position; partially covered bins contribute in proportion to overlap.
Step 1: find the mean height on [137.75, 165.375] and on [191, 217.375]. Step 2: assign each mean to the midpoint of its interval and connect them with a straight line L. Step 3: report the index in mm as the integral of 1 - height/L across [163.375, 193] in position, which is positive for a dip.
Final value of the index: 8.2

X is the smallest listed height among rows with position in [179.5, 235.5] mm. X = 29.11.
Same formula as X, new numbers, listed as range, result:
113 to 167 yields 27.54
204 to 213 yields 44.48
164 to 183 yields 21.66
